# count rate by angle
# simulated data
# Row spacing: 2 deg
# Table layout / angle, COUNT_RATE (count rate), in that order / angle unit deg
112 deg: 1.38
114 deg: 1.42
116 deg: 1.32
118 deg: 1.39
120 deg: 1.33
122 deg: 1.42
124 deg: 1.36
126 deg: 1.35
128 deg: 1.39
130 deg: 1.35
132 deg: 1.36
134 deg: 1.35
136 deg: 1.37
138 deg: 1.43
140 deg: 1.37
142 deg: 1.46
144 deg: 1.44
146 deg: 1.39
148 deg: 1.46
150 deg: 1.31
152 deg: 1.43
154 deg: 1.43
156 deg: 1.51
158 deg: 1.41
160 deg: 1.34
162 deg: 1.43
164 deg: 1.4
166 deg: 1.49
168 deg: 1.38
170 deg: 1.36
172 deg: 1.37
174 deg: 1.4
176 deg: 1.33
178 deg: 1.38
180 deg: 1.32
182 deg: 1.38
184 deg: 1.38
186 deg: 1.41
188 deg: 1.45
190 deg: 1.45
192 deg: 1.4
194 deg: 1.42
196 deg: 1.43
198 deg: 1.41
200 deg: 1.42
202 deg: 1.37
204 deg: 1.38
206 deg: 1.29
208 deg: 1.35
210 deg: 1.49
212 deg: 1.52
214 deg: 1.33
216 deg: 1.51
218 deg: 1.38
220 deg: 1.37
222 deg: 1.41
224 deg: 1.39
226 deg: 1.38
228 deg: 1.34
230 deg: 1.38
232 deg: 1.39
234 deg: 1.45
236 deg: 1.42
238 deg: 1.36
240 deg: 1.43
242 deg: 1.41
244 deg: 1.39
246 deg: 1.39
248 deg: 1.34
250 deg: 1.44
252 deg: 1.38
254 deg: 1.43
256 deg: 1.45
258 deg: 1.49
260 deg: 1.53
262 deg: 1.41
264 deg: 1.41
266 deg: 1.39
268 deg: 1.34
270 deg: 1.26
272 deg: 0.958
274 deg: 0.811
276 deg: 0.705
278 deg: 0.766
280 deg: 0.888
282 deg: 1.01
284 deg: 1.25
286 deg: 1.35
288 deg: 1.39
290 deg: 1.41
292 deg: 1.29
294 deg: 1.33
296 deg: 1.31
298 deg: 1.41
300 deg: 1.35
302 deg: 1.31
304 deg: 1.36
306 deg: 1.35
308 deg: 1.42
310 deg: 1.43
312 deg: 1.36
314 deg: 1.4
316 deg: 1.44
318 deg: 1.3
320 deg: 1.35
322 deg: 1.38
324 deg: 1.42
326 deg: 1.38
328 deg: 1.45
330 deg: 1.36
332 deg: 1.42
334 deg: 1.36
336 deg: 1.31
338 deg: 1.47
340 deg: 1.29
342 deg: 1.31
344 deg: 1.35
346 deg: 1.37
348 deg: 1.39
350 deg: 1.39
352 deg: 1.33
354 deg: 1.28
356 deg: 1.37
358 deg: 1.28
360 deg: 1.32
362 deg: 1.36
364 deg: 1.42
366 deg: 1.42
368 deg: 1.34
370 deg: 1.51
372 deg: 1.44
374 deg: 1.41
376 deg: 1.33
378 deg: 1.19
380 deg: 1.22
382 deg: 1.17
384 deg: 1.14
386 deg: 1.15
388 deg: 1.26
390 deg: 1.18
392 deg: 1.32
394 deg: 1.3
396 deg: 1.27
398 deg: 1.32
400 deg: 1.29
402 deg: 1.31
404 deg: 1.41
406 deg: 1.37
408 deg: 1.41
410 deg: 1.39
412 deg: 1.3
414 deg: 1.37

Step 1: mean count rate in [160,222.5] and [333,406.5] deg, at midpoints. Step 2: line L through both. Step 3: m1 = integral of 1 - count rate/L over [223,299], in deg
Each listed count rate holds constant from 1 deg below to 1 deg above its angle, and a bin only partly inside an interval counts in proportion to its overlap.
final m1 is 3.76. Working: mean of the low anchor 1.4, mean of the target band 1.3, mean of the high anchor 1.32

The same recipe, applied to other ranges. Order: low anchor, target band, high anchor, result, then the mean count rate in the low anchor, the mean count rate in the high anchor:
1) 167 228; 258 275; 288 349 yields 1.3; 1.39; 1.37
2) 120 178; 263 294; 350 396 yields 4.4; 1.39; 1.31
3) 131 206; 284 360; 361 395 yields -1.9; 1.4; 1.3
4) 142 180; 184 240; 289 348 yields -0.5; 1.4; 1.37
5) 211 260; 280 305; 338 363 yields 1.4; 1.41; 1.34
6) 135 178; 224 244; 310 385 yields -0.2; 1.4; 1.35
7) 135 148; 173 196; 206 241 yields 0.2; 1.41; 1.4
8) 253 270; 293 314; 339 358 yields 0.3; 1.42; 1.34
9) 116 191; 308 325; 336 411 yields -0.5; 1.39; 1.33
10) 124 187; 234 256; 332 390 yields -0.6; 1.39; 1.33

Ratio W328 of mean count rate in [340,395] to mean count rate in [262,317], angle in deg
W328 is 1.1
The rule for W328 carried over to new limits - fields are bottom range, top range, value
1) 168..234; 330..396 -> 0.95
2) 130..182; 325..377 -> 0.98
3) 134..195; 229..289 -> 0.92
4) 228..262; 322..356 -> 0.97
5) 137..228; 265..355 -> 0.92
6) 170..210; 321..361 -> 0.98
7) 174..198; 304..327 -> 0.99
